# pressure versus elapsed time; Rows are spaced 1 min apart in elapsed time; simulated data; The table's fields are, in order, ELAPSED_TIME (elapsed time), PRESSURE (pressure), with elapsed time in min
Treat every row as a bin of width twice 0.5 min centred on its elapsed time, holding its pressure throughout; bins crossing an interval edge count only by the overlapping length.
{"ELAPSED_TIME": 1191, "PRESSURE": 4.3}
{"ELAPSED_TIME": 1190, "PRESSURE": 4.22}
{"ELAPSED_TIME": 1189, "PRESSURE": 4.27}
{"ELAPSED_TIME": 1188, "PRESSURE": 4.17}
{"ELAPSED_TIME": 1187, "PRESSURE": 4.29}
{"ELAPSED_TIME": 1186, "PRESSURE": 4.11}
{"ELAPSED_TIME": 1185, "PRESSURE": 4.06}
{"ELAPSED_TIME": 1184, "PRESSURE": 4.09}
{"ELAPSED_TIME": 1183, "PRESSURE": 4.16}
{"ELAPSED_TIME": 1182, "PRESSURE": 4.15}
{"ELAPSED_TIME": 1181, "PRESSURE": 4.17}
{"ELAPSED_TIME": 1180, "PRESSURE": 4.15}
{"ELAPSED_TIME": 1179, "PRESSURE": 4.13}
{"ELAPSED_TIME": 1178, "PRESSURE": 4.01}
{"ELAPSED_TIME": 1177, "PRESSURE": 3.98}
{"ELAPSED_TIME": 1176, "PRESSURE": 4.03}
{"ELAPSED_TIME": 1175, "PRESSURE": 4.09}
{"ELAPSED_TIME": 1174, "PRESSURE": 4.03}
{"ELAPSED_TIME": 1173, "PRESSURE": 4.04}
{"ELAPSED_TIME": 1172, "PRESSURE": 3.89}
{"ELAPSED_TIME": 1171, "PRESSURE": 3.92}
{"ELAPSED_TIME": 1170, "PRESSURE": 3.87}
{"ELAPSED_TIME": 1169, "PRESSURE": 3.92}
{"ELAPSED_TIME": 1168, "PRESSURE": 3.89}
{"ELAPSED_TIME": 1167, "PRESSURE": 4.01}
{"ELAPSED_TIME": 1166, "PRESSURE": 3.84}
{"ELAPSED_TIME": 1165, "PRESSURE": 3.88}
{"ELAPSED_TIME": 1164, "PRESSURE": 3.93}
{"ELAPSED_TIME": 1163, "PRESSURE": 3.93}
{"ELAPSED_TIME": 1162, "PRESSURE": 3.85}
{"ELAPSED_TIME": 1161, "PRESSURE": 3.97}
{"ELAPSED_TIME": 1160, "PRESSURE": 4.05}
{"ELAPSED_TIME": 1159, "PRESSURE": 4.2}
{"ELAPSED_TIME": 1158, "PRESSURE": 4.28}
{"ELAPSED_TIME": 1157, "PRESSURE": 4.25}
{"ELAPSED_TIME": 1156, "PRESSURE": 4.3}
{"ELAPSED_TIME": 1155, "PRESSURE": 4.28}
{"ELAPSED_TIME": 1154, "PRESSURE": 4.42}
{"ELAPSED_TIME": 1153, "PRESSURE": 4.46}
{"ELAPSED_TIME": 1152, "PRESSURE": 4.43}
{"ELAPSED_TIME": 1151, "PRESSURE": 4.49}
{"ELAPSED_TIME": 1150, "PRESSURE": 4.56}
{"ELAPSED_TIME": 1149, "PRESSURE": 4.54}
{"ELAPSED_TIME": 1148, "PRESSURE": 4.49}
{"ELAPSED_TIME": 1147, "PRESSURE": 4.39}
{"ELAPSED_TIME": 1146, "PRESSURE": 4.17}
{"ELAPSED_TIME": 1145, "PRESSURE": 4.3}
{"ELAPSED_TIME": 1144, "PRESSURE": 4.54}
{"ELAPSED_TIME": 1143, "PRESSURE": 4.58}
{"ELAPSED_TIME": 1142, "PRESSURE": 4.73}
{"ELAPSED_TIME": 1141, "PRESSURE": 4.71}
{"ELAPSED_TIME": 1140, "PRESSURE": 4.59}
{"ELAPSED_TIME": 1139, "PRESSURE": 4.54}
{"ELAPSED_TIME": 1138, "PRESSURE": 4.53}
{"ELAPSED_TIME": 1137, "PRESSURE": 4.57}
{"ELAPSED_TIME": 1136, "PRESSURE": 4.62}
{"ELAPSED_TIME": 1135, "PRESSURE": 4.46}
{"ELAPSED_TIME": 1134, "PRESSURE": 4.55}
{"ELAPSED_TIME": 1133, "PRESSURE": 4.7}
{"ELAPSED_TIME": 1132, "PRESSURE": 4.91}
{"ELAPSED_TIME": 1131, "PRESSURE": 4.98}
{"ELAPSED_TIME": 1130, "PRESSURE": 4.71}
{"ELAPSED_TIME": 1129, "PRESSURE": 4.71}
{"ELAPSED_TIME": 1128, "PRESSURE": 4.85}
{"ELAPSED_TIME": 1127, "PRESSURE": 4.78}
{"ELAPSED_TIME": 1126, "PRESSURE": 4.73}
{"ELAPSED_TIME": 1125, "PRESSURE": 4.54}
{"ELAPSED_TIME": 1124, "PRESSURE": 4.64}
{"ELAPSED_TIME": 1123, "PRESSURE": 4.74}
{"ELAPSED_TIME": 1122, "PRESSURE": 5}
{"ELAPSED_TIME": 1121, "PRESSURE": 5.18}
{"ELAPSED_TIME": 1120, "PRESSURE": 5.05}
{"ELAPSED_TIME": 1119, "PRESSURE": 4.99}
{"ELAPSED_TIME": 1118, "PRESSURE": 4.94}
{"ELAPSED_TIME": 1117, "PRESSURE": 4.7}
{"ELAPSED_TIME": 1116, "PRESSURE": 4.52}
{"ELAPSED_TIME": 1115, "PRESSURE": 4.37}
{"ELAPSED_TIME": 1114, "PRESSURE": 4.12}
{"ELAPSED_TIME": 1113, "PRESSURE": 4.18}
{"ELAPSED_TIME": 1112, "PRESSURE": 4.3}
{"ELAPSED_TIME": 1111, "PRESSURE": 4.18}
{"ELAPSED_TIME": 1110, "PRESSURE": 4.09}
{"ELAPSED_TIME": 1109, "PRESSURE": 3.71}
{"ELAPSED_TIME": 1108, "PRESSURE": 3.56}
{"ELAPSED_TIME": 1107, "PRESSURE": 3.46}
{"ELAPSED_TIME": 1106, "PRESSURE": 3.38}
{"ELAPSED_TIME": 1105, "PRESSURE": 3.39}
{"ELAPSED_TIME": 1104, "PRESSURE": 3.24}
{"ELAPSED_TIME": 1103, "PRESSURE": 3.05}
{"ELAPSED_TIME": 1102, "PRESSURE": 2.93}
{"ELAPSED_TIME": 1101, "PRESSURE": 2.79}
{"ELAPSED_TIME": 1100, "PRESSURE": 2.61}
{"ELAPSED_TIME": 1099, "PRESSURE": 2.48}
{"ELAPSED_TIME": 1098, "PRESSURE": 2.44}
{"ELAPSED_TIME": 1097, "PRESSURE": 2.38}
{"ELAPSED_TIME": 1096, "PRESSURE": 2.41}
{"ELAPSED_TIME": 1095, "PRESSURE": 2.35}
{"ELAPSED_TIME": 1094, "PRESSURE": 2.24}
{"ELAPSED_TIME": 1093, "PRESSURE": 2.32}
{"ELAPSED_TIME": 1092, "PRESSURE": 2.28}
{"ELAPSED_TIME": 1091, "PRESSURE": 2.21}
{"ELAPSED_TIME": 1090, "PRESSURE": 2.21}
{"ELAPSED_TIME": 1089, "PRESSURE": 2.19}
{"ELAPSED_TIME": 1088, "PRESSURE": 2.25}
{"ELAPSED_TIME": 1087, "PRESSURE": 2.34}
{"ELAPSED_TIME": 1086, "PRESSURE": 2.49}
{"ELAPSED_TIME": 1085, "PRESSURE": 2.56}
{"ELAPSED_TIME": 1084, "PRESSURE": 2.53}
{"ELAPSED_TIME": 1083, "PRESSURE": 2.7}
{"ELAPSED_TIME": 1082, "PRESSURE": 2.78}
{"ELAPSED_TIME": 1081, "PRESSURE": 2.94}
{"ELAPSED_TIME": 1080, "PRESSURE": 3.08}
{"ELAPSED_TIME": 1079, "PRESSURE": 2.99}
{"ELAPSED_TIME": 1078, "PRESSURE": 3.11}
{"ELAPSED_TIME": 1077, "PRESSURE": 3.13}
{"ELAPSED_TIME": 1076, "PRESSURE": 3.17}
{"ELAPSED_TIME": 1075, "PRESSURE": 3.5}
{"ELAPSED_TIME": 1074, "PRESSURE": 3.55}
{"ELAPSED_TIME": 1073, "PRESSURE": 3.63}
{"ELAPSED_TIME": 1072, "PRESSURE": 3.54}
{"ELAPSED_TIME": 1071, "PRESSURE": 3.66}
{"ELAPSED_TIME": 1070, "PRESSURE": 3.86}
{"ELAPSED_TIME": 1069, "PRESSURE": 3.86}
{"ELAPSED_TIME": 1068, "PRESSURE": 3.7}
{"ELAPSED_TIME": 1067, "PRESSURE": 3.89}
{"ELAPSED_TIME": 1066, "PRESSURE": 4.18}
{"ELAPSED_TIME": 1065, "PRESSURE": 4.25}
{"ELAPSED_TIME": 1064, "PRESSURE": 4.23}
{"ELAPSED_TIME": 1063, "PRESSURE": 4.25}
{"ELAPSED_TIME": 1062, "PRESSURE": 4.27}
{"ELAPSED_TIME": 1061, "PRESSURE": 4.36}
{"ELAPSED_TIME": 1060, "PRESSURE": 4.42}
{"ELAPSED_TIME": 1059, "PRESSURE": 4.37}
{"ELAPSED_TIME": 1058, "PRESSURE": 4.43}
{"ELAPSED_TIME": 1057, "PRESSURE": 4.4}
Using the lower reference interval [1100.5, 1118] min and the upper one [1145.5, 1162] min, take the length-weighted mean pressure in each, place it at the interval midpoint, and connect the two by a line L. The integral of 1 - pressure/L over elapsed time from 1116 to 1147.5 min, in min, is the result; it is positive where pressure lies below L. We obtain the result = -4.9 min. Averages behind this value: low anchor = 3.8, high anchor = 4.32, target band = 4.69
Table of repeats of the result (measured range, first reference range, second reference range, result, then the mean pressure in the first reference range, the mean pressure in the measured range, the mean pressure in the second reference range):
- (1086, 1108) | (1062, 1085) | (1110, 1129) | 7.8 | 3.48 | 2.64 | 4.64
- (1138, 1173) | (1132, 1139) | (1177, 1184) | 1.1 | 4.59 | 4.24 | 4.12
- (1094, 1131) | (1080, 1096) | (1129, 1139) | -2.5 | 2.45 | 3.92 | 4.67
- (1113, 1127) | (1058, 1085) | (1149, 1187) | -3.1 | 3.61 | 4.71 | 4.11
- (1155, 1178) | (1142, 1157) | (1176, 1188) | 1.4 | 4.43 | 4.01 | 4.12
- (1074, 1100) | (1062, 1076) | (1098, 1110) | 6.5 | 3.84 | 2.62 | 3.16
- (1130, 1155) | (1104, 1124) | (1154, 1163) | -2.1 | 4.29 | 4.55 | 4.15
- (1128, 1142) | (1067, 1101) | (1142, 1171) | -3.2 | 2.85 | 4.67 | 4.21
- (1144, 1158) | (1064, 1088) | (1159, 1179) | -2.0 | 3.28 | 4.39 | 3.96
